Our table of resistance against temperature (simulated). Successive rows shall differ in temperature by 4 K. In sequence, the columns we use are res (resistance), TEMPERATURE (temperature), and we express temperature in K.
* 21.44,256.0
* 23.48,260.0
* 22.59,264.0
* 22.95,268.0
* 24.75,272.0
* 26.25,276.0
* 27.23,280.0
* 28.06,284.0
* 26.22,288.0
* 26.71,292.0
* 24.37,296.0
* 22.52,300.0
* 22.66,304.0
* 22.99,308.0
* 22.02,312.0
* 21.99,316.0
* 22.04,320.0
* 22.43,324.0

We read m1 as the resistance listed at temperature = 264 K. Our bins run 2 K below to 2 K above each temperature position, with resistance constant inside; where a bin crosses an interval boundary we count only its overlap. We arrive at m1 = 22.59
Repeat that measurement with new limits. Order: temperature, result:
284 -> 28.06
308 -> 22.99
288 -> 26.22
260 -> 23.48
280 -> 27.23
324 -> 22.43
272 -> 24.75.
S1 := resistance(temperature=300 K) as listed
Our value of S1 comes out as 22.52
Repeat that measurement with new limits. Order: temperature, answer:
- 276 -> 26.25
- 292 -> 26.71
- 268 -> 22.95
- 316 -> 21.99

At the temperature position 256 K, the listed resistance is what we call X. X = 21.44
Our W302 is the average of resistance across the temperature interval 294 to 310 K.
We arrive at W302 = 23.1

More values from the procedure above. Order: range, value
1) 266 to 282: 25.3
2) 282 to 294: 27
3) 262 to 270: 22.8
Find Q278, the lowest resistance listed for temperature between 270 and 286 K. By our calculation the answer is 24.75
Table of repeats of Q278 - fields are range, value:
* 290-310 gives 22.52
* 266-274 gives 22.95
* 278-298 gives 24.37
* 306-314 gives 22.02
